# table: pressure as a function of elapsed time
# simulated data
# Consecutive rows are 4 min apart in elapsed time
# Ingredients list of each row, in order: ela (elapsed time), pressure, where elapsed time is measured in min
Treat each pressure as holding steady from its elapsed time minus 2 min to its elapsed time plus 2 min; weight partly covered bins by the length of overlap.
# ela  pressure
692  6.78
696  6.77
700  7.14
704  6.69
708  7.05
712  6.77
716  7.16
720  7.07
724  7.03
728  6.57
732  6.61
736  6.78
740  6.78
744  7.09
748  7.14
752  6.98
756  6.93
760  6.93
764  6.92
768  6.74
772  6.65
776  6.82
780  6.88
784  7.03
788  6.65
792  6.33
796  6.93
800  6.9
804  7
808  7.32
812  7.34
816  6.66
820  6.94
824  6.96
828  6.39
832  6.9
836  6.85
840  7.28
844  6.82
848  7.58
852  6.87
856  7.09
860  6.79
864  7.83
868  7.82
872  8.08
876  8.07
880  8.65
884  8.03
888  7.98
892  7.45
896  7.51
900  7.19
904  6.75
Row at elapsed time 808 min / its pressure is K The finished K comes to 7.32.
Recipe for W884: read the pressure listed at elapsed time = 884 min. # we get 8.03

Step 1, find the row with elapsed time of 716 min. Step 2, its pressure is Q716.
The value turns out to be 7.16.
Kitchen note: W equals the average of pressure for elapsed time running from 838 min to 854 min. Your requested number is 7.14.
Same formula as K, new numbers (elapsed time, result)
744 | 7.09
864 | 7.83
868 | 7.82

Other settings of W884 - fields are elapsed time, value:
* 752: 6.98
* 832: 6.9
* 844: 6.82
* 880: 8.65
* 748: 7.14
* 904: 6.75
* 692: 6.78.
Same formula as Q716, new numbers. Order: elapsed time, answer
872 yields 8.08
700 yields 7.14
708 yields 7.05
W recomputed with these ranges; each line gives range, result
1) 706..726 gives 7.02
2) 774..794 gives 6.74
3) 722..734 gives 6.74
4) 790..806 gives 6.79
